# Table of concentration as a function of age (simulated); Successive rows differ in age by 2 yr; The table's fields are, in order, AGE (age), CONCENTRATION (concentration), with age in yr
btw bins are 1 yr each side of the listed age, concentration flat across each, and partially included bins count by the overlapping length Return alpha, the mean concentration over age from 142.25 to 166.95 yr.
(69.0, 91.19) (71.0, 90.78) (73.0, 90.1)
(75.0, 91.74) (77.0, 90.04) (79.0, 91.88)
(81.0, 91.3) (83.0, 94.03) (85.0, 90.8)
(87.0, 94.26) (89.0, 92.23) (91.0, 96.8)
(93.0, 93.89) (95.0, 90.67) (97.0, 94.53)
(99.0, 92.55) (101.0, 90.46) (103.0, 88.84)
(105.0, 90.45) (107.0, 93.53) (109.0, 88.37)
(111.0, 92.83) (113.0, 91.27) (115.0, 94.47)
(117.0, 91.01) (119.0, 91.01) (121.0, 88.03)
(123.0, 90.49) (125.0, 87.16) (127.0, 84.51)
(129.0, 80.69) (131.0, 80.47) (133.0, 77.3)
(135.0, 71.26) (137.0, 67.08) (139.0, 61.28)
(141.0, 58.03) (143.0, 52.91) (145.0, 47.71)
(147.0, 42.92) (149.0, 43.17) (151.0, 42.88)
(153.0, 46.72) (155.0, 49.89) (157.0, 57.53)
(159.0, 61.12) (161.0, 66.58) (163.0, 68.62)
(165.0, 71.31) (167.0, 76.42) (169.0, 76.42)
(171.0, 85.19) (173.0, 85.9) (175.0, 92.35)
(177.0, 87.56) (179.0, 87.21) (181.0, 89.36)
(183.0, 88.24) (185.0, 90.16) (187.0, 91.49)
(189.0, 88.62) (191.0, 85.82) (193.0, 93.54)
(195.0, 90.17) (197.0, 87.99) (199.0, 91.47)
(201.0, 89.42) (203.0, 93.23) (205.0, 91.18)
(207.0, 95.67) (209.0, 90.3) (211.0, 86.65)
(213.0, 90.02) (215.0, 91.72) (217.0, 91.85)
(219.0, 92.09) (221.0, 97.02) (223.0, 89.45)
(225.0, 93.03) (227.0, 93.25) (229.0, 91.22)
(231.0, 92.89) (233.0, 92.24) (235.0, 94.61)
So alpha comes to 55.1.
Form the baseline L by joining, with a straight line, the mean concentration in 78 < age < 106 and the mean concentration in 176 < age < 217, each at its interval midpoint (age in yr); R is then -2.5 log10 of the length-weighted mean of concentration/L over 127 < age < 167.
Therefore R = 0.429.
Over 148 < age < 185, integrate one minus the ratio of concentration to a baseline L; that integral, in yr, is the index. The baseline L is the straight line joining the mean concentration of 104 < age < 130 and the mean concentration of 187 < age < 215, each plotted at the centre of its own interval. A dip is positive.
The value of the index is 7.65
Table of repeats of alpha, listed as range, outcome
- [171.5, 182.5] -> 88.3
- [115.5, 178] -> 70.6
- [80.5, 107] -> 92.4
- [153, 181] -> 73.9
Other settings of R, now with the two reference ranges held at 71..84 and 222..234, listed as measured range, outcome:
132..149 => 0.482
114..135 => 0.072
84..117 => -0.008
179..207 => 0.021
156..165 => 0.386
